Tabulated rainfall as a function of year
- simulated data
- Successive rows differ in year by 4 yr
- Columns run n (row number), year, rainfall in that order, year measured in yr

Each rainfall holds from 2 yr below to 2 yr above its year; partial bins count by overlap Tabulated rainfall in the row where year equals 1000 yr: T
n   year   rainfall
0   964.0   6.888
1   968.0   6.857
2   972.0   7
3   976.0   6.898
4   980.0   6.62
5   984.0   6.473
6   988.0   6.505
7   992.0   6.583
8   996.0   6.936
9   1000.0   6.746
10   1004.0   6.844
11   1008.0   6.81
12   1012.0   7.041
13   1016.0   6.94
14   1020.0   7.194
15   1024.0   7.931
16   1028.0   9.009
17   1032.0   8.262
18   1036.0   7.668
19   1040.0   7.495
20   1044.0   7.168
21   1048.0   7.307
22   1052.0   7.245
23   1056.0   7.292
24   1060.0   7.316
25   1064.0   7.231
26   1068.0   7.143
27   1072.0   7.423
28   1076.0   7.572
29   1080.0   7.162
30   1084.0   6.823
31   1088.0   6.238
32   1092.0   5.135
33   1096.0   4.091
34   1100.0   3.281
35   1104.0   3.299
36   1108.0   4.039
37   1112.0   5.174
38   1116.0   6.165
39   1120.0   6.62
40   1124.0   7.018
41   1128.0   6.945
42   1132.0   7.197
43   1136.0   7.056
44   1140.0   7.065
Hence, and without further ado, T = 6.746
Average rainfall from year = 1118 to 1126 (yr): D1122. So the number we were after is 6.82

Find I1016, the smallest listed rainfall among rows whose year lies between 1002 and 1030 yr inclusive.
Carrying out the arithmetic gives 6.81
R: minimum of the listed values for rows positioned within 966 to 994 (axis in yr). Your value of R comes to 6.473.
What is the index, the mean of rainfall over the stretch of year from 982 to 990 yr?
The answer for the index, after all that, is 6.49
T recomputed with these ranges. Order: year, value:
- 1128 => 6.945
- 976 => 6.898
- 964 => 6.888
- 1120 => 6.62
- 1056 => 7.292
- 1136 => 7.056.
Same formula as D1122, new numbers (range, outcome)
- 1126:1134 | 7.07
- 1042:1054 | 7.24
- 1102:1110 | 3.67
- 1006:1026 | 7.18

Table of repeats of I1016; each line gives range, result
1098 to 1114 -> 3.281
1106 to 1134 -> 4.039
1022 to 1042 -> 7.495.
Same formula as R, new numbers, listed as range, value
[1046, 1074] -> 7.143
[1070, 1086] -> 6.823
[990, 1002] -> 6.583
